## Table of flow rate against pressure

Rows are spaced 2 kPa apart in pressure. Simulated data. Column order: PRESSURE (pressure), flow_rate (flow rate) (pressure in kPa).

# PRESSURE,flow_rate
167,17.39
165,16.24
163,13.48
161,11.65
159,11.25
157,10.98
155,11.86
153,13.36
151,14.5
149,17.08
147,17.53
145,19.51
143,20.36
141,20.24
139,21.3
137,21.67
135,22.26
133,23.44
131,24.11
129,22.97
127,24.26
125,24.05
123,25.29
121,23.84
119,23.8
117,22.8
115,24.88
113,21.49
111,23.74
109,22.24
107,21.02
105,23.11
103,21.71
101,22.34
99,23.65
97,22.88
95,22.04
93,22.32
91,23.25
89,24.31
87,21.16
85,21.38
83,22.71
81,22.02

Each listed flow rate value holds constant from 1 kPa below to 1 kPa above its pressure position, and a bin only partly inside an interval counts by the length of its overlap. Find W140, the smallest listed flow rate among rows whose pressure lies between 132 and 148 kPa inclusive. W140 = 17.53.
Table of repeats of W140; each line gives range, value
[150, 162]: 10.98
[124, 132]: 22.97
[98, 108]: 21.02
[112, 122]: 21.49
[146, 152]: 14.5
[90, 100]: 22.04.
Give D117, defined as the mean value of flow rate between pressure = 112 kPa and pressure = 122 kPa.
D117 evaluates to 23.4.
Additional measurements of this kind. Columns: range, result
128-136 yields 23.2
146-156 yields 14.9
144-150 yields 18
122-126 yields 24.7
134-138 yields 22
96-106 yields 22.7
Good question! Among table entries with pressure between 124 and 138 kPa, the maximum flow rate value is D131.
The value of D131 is 24.26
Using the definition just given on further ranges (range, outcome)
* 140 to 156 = 20.36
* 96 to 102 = 23.65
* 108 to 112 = 23.74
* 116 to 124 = 25.29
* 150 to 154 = 14.5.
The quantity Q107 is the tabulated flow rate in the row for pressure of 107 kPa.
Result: 21.02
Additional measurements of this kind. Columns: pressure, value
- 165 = 16.24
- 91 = 23.25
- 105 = 23.11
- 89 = 24.31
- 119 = 23.8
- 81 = 22.02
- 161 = 11.65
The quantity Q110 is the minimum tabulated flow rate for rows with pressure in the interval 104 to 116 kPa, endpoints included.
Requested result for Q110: 21.02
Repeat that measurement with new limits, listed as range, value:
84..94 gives 21.16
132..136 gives 22.26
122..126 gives 24.05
